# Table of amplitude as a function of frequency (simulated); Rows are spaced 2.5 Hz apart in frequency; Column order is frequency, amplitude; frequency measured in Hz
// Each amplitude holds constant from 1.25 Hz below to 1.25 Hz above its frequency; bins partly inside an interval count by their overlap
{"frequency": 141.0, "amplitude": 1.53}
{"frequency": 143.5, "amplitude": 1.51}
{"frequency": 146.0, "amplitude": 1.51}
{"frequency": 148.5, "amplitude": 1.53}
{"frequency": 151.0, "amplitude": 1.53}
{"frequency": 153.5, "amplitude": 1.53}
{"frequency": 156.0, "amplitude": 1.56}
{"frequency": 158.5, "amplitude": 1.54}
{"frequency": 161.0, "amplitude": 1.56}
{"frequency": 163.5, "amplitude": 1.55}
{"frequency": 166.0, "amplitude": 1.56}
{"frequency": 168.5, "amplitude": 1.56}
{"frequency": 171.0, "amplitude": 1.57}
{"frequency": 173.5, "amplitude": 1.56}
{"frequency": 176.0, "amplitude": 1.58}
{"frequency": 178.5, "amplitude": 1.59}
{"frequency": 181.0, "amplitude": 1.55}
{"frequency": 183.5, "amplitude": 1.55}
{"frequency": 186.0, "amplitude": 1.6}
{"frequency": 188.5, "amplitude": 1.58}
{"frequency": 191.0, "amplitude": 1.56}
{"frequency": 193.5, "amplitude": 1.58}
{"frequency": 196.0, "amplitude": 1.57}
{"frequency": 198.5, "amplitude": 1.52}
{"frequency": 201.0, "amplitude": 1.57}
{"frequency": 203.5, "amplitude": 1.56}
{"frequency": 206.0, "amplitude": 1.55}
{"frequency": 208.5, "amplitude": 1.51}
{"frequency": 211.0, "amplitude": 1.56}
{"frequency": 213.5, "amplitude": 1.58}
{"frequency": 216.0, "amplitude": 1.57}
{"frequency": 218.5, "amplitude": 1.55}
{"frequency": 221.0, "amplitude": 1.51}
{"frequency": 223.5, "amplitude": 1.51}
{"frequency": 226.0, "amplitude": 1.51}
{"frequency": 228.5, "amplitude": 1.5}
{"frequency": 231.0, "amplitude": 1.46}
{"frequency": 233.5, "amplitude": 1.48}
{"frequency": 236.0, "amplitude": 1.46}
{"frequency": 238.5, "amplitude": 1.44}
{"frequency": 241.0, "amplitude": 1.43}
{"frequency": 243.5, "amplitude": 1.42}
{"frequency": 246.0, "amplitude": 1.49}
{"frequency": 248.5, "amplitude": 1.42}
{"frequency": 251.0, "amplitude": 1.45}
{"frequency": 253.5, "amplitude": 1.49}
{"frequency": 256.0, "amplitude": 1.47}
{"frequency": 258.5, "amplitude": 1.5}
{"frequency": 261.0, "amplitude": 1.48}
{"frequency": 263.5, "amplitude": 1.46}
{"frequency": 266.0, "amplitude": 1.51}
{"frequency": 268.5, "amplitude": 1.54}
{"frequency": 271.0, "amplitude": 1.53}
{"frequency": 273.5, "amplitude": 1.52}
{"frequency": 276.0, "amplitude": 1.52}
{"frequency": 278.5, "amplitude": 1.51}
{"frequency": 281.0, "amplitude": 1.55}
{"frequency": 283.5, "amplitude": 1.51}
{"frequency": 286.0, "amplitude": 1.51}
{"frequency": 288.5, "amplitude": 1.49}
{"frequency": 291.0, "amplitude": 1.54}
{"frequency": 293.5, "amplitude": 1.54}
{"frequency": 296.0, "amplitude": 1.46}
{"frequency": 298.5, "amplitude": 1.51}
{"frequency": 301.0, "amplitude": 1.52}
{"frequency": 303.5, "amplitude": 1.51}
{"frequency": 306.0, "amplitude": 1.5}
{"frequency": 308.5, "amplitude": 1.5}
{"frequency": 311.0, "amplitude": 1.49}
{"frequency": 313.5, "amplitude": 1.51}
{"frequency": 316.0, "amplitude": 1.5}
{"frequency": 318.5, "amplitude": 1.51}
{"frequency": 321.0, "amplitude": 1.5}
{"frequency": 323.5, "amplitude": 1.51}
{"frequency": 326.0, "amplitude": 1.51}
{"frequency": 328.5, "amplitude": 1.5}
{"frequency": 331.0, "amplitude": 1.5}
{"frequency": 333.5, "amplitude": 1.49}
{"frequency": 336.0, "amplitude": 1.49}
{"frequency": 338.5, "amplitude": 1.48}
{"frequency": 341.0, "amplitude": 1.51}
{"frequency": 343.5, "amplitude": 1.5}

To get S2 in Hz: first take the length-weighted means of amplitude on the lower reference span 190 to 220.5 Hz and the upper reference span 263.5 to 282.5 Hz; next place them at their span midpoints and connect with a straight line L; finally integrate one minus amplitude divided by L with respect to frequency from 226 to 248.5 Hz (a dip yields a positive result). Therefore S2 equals 1.2 Hz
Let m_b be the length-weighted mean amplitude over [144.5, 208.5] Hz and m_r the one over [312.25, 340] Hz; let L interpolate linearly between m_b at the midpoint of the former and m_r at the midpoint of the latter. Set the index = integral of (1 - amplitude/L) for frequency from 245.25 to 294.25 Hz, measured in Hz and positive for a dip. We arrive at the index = 0.6 Hz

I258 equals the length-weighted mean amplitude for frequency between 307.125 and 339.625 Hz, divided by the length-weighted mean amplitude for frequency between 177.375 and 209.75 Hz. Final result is 1.0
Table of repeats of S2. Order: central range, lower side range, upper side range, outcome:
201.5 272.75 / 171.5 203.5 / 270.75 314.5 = 2.0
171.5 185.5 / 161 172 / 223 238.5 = -0.2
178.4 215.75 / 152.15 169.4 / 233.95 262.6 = -1.2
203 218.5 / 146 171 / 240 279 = -0.4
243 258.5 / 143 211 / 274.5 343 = 0.7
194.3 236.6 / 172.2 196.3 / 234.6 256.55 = -0.5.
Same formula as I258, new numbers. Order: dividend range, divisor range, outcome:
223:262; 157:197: 0.94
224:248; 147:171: 0.95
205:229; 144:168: 1.00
